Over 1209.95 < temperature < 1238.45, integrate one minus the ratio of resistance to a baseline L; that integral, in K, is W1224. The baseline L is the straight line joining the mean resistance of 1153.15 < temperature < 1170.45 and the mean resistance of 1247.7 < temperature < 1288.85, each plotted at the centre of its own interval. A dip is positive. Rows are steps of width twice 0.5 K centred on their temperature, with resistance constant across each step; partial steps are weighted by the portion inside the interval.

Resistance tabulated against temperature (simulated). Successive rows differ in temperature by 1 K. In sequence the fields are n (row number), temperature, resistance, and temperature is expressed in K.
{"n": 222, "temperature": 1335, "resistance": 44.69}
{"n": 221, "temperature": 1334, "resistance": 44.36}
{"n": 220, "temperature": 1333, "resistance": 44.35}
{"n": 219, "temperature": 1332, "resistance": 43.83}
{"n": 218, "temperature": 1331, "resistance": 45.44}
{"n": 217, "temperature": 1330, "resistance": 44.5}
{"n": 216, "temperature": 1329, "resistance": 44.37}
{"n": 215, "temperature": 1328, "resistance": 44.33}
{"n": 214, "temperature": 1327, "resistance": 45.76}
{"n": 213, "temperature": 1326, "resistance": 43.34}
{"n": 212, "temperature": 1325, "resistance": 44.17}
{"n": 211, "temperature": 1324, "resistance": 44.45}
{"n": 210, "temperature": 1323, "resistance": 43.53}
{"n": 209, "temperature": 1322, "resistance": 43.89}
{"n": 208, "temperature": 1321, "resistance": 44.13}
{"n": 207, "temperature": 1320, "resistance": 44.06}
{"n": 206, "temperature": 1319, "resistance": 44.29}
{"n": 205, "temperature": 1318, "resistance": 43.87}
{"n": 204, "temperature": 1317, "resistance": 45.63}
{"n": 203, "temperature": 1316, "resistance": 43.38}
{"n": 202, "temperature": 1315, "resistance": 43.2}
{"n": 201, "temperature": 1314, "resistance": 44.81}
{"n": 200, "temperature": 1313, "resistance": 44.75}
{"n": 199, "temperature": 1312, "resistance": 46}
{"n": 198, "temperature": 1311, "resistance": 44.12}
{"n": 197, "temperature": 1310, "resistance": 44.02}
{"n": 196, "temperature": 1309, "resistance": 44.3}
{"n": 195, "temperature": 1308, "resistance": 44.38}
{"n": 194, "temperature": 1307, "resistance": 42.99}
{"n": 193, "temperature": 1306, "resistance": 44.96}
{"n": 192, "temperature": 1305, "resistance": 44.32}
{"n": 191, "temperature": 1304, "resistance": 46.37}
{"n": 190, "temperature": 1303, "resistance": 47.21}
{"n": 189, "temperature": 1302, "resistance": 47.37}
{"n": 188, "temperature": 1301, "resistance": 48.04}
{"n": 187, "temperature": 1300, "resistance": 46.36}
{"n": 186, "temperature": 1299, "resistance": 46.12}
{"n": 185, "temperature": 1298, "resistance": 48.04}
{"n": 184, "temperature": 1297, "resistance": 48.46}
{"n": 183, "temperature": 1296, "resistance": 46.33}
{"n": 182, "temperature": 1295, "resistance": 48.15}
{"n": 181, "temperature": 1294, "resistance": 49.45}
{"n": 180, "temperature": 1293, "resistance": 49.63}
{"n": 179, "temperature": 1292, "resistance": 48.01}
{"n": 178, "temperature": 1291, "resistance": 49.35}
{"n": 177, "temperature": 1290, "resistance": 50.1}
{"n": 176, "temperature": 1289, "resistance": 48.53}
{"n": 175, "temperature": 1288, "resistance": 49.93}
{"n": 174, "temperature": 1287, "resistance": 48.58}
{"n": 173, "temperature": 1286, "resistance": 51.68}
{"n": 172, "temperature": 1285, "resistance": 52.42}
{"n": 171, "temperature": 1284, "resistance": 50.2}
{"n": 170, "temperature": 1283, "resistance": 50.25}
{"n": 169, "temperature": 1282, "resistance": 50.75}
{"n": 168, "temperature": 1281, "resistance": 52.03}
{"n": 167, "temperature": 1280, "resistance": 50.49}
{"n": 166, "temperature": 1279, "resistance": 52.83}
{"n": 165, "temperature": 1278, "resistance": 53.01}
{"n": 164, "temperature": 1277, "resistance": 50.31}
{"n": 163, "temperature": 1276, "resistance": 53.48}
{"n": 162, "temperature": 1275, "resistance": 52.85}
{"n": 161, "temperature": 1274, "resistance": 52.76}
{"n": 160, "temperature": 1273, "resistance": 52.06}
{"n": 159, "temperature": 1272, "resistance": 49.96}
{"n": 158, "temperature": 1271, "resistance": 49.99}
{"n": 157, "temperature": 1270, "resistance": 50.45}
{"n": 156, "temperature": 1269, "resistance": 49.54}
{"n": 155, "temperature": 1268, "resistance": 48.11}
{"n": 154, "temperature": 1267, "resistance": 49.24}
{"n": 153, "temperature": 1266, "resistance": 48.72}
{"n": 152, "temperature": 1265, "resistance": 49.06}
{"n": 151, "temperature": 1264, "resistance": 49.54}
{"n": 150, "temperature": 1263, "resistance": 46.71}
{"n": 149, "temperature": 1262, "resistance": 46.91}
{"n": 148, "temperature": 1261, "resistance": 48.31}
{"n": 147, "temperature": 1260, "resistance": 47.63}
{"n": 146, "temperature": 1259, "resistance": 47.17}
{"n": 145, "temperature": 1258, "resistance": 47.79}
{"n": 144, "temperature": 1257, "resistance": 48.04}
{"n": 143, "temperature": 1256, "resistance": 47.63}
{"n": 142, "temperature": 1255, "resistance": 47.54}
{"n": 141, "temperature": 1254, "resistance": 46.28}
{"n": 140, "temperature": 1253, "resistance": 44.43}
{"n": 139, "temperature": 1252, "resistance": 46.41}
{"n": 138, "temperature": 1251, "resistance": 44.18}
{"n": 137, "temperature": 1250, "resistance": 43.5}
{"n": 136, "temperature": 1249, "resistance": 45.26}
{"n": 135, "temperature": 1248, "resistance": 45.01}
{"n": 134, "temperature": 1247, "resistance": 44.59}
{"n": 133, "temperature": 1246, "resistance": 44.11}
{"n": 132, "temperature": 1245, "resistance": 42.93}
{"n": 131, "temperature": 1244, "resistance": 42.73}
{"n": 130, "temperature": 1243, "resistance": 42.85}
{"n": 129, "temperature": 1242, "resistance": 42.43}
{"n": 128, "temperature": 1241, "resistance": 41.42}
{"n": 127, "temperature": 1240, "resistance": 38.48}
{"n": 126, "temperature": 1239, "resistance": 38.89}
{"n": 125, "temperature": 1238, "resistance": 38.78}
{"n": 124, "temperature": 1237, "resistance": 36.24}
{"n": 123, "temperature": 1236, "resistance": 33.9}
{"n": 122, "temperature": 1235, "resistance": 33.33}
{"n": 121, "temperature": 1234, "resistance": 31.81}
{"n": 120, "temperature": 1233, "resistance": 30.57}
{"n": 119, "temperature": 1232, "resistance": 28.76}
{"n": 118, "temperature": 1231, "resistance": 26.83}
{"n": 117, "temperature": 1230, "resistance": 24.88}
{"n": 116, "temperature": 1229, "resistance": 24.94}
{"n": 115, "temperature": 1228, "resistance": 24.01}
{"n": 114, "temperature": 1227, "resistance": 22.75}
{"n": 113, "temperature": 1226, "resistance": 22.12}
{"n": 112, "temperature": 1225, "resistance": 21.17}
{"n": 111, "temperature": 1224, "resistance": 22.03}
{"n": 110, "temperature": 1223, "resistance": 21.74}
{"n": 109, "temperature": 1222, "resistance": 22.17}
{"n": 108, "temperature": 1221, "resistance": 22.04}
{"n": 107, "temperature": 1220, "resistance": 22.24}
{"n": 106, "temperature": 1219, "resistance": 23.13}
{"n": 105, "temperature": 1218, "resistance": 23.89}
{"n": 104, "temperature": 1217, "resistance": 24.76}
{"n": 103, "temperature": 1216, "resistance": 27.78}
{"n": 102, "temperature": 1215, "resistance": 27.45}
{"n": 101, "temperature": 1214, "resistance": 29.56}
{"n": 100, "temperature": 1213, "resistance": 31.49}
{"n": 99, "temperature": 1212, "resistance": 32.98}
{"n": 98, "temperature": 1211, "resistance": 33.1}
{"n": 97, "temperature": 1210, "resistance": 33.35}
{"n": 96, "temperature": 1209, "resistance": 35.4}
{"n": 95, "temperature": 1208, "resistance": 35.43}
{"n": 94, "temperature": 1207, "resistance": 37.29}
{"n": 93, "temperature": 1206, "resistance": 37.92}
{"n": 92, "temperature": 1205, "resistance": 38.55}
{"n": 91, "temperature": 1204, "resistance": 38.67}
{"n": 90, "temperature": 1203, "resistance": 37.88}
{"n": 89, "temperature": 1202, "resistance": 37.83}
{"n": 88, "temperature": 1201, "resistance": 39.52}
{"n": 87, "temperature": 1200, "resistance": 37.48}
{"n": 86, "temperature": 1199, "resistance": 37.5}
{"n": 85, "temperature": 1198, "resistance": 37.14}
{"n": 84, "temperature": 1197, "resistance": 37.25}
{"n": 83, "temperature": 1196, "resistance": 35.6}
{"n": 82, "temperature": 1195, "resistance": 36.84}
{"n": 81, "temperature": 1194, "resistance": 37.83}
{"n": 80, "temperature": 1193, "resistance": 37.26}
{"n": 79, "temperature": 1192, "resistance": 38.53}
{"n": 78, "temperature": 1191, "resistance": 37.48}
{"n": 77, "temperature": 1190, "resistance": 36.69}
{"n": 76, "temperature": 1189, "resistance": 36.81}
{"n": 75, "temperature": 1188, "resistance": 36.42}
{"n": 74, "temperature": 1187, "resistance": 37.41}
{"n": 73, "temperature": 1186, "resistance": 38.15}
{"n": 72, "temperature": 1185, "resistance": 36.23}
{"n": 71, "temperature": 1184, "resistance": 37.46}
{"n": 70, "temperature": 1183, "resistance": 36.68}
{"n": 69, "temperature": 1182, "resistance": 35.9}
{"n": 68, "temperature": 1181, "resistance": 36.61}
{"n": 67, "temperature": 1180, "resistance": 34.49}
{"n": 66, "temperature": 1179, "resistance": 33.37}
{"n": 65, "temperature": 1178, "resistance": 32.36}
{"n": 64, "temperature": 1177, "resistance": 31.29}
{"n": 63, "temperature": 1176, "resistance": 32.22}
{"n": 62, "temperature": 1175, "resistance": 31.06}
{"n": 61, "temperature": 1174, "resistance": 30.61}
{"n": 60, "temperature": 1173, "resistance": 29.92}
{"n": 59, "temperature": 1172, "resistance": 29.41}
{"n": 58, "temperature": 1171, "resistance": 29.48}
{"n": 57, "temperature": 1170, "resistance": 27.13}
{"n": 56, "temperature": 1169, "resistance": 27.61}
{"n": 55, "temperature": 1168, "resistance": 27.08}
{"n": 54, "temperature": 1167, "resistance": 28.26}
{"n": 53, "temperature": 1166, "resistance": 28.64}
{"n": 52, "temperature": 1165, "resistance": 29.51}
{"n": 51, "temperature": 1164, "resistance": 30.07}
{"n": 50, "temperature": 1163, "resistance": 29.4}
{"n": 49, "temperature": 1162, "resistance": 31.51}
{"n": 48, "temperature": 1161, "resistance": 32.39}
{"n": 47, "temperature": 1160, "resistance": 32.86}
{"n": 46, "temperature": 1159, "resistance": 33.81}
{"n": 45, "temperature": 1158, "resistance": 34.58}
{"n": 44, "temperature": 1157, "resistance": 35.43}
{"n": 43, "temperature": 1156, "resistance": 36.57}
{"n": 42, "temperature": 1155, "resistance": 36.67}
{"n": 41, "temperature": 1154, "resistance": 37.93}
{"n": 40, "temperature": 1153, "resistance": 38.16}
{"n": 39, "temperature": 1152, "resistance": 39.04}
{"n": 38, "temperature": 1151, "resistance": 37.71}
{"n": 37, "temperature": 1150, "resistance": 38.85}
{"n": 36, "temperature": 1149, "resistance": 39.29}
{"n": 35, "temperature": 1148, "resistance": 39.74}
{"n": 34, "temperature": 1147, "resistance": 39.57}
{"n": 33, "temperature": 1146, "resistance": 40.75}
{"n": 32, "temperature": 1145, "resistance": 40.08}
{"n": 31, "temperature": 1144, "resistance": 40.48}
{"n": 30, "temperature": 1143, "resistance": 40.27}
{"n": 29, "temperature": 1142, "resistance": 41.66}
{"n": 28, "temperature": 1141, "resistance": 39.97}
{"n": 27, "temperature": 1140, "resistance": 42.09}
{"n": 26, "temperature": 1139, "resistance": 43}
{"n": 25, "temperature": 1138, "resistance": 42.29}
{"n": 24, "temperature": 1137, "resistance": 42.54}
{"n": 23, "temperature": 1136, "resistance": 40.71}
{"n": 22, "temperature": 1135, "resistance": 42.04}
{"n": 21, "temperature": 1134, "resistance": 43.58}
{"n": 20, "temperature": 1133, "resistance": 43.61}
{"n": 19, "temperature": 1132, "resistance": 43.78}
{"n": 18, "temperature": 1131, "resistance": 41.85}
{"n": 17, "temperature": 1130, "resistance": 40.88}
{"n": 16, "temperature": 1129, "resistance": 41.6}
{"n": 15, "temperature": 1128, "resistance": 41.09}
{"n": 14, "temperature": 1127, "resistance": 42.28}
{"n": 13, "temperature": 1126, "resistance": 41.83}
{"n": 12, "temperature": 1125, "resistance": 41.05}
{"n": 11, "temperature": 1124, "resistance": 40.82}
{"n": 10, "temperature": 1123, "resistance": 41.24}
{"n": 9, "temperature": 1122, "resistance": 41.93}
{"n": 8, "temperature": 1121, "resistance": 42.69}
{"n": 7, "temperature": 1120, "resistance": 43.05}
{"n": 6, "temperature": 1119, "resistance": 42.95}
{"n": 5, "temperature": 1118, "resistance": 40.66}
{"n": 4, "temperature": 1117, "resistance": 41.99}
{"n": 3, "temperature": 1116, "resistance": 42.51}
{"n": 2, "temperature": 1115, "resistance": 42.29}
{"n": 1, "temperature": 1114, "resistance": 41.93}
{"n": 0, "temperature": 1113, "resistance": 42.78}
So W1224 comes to 9.9 K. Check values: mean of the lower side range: 31.9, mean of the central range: 27.4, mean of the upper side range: 49.1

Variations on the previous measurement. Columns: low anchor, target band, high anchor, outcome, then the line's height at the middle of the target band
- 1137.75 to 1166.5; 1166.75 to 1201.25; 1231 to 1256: 3.4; 38.2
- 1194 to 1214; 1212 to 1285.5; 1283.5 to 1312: 3.3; 41.6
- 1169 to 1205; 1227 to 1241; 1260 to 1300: 3.6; 42.6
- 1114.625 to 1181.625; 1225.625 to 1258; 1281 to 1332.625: 3.5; 42.7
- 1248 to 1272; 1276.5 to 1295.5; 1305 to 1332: -1.7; 46.1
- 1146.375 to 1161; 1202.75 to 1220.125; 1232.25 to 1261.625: 3.7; 40.3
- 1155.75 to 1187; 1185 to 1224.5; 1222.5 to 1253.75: 0.6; 33.8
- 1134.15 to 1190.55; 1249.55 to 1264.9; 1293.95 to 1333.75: -2.0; 41.6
